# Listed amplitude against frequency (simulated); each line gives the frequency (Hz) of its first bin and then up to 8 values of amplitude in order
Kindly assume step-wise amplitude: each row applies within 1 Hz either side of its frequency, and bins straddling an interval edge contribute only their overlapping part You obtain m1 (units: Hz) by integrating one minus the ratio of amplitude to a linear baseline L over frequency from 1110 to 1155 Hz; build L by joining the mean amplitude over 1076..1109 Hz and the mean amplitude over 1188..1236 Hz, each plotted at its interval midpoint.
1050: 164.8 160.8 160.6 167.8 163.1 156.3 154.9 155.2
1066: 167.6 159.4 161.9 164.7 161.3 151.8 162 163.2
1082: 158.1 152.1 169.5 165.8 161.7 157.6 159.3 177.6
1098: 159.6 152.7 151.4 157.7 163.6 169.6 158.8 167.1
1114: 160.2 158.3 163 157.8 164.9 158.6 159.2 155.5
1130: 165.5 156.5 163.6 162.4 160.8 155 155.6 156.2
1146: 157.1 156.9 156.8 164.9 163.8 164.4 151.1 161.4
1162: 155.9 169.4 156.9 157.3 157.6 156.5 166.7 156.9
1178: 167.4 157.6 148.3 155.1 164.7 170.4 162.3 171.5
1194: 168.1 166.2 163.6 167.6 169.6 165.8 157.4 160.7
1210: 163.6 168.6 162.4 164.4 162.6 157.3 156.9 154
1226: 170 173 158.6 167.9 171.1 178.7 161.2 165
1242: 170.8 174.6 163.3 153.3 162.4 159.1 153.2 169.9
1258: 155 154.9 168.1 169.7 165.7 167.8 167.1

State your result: 0.7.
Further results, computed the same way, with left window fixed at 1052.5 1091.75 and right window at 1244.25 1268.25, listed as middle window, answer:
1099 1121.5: 0.1 Hz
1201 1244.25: -0.8 Hz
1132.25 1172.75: 0.6 Hz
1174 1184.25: 0.2 Hz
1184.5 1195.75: -0.4 Hz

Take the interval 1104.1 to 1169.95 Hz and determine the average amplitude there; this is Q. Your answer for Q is 160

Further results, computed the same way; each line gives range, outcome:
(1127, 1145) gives 159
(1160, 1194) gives 161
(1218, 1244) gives 166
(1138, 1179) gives 159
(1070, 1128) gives 161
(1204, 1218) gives 163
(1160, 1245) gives 164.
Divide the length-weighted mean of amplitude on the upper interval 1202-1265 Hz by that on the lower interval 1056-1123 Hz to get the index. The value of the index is 1.0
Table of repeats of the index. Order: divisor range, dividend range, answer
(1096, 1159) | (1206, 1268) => 1.02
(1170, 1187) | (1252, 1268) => 1.02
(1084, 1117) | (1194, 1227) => 1.01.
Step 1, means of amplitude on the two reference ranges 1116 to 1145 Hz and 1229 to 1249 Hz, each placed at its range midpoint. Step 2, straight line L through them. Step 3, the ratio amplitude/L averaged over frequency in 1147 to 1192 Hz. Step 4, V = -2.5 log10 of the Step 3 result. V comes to 0.01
